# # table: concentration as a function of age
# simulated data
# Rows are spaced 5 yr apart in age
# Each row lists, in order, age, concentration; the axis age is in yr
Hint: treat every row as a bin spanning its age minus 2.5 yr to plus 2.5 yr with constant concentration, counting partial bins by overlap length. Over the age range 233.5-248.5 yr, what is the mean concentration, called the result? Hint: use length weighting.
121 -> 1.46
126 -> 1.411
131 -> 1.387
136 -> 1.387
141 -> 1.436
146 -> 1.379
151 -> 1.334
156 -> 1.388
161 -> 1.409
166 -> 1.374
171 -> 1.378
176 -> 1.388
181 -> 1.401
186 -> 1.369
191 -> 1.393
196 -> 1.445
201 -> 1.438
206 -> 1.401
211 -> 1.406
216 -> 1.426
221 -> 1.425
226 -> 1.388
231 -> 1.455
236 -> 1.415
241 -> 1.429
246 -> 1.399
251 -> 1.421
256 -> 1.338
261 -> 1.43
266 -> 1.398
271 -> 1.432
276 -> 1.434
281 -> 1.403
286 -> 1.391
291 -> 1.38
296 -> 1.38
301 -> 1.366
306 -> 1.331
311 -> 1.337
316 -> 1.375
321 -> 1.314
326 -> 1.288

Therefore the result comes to 1.41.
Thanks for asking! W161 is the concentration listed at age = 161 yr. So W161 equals 1.409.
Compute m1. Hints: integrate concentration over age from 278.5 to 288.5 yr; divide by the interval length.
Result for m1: 1.4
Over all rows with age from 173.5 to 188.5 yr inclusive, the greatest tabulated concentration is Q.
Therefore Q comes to 1.401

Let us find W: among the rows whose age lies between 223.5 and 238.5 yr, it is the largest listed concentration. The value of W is 1.455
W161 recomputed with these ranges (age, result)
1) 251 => 1.421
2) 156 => 1.388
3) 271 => 1.432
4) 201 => 1.438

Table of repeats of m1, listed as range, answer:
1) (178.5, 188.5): 1.39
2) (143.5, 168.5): 1.38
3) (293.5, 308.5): 1.36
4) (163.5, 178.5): 1.38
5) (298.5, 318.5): 1.35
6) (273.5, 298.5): 1.4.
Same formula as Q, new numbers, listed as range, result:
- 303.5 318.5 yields 1.375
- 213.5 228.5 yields 1.426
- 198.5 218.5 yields 1.438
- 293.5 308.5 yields 1.38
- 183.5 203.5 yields 1.445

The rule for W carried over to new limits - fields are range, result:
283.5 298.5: 1.391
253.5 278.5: 1.434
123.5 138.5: 1.411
